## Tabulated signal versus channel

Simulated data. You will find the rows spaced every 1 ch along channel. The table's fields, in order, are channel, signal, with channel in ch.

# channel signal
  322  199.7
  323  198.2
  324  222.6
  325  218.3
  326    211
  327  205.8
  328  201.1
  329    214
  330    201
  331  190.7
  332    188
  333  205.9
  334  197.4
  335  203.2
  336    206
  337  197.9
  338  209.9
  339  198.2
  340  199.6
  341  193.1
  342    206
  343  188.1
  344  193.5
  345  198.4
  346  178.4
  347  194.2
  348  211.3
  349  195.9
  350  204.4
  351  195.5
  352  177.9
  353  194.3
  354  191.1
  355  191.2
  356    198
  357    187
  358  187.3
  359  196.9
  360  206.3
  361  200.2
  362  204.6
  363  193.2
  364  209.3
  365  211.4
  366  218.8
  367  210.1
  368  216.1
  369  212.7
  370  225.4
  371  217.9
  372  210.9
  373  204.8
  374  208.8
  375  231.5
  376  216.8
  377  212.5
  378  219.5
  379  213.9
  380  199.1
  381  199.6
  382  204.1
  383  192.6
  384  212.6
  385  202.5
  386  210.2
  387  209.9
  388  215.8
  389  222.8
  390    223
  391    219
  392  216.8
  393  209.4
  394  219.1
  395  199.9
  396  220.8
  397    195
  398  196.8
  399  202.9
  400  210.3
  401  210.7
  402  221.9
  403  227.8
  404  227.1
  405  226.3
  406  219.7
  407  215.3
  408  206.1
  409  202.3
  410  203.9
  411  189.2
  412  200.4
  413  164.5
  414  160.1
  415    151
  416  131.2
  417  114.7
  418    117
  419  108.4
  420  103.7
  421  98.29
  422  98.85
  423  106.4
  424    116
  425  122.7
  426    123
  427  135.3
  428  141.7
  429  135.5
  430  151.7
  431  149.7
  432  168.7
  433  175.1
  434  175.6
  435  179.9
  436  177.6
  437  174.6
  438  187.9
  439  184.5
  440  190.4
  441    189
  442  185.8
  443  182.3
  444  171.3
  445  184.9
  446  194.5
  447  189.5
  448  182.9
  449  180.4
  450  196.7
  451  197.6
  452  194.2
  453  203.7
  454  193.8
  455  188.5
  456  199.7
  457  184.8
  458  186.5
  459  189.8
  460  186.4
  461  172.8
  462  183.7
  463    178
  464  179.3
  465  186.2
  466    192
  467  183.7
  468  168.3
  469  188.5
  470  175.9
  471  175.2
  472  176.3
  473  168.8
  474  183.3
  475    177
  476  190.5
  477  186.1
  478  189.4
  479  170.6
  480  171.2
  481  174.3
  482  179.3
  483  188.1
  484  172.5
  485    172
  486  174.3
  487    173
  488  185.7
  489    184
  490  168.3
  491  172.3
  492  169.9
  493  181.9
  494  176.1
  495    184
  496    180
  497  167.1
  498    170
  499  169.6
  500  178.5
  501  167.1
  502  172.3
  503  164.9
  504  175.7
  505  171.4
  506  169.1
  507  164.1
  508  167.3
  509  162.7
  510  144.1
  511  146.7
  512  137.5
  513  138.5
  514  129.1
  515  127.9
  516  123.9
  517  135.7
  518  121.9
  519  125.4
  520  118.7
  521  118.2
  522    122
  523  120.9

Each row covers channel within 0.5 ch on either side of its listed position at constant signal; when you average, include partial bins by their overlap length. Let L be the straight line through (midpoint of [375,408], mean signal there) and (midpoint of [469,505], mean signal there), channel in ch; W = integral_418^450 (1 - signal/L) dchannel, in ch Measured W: 6.3 ch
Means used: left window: 212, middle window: 157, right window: 176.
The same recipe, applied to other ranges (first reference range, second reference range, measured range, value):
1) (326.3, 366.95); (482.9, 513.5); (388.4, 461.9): 1.7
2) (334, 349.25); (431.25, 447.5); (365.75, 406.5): -4.8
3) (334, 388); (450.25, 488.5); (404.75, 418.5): 1.1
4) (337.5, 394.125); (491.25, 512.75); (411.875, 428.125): 5.4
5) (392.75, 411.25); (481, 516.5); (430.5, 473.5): 1.0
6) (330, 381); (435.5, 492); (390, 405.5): -1.5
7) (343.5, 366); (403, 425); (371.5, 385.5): -2.1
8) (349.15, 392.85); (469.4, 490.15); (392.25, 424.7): 3.3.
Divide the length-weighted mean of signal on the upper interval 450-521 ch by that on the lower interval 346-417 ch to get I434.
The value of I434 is 0.8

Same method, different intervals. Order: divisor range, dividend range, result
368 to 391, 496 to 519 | 0.73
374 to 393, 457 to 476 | 0.85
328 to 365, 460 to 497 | 0.90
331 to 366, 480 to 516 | 0.84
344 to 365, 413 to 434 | 0.67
